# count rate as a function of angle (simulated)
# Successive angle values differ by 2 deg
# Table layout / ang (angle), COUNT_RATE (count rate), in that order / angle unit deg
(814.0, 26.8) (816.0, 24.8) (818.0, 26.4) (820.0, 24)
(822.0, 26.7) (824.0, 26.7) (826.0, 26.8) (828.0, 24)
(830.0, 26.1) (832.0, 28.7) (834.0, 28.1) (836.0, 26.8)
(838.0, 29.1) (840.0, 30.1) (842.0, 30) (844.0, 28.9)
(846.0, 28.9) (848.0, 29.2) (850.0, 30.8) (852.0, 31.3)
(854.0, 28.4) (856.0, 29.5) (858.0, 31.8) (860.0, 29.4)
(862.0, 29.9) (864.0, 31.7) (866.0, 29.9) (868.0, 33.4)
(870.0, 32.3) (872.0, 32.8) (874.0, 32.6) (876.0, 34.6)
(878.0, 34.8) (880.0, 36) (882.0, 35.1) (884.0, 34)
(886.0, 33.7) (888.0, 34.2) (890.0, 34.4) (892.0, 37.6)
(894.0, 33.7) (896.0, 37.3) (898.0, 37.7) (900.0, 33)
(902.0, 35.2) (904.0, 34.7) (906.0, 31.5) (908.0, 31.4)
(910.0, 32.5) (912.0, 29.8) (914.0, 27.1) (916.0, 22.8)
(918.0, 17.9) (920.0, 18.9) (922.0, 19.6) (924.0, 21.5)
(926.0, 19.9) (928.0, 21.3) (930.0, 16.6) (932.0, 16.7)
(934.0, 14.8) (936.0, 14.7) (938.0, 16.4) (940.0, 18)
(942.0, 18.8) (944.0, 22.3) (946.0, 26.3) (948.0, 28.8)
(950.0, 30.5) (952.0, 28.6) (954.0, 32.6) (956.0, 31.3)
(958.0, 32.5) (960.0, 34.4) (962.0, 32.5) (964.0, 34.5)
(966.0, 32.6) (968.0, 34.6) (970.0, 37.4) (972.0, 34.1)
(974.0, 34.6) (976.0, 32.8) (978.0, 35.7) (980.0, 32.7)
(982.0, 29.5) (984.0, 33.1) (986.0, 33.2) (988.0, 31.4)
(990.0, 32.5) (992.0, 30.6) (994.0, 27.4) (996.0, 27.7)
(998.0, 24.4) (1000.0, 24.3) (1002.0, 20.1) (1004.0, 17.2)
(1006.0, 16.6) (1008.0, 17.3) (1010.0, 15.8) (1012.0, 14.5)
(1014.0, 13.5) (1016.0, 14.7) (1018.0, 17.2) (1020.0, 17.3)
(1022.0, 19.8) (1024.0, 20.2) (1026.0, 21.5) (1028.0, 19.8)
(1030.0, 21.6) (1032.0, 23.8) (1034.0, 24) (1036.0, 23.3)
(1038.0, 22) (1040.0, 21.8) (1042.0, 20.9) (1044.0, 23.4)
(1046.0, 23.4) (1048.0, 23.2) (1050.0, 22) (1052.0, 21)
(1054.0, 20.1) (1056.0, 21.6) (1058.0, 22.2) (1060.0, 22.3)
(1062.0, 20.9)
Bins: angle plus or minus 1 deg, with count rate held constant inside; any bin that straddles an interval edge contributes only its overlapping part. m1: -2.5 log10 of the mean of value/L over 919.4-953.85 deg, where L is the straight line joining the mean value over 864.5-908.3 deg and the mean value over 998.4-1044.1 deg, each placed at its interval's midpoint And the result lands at 0.32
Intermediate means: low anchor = 34.1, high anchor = 19.6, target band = 21.1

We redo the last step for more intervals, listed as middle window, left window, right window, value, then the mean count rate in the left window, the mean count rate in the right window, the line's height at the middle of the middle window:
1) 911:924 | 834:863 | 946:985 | 0.36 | 29.5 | 32.6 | 31.3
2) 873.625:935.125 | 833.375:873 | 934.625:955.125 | -0.09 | 30.1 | 23.6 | 26.5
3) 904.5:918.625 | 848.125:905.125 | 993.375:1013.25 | 0.06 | 33.1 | 20.3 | 29.6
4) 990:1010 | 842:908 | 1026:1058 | 0.09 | 32.7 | 22.1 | 24.8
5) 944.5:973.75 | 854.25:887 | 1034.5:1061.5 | -0.18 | 32.5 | 22.1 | 27.3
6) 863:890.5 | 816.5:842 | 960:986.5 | -0.15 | 27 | 33.7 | 29.2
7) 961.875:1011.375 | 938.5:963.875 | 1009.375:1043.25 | -0.18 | 28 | 19.6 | 24.1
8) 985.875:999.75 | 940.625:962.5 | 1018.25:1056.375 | -0.15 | 28.7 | 21.5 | 25.2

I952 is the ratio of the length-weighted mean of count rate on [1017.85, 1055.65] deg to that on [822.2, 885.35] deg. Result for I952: 0.7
